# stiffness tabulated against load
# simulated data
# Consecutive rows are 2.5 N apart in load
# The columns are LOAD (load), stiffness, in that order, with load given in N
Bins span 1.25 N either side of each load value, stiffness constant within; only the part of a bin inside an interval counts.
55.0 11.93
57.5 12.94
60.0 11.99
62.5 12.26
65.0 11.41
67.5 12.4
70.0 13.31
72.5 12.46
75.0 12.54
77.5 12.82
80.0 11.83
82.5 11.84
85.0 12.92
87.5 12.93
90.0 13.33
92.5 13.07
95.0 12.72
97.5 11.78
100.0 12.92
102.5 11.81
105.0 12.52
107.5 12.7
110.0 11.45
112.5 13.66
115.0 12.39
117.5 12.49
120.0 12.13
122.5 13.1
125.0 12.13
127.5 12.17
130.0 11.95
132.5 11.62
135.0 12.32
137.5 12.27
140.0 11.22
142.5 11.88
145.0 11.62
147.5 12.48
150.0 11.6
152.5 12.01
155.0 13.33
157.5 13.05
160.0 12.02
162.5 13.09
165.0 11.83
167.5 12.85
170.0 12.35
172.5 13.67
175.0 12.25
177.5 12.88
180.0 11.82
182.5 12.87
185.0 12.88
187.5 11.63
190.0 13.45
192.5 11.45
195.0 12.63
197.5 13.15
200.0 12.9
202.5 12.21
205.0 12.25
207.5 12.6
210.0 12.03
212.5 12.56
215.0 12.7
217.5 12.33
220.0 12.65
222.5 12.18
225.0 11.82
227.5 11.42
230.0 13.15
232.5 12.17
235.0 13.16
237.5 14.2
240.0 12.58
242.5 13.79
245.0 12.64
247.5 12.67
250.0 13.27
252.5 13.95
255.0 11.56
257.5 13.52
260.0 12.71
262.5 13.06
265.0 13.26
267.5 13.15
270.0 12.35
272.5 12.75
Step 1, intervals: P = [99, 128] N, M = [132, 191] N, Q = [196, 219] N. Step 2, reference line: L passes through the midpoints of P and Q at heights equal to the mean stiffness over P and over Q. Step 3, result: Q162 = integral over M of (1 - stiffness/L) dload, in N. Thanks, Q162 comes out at 0.5 N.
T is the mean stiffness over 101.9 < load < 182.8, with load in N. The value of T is 12.3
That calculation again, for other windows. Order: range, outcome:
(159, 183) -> 12.6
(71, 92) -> 12.6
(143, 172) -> 12.4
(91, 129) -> 12.5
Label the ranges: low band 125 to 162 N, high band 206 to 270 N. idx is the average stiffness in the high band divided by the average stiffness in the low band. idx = 1.05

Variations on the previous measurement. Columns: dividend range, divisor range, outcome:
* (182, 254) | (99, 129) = 1.02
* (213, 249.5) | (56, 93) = 1.01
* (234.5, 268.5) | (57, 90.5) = 1.05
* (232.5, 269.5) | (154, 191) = 1.03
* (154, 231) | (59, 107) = 1.00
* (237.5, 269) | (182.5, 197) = 1.05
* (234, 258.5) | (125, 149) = 1.10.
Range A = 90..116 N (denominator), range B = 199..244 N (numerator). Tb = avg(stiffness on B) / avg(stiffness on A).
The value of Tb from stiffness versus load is 1.0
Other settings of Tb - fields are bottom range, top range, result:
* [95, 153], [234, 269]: 1.07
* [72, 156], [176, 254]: 1.02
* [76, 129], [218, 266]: 1.02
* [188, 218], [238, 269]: 1.04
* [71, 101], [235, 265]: 1.04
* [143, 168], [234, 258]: 1.06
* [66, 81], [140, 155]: 0.95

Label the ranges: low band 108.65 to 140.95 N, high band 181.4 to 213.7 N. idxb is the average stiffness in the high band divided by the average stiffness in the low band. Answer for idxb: 1.02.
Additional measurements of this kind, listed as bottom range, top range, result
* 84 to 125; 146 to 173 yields 0.99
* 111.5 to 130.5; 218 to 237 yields 0.99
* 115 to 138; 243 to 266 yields 1.06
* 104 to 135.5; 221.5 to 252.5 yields 1.04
